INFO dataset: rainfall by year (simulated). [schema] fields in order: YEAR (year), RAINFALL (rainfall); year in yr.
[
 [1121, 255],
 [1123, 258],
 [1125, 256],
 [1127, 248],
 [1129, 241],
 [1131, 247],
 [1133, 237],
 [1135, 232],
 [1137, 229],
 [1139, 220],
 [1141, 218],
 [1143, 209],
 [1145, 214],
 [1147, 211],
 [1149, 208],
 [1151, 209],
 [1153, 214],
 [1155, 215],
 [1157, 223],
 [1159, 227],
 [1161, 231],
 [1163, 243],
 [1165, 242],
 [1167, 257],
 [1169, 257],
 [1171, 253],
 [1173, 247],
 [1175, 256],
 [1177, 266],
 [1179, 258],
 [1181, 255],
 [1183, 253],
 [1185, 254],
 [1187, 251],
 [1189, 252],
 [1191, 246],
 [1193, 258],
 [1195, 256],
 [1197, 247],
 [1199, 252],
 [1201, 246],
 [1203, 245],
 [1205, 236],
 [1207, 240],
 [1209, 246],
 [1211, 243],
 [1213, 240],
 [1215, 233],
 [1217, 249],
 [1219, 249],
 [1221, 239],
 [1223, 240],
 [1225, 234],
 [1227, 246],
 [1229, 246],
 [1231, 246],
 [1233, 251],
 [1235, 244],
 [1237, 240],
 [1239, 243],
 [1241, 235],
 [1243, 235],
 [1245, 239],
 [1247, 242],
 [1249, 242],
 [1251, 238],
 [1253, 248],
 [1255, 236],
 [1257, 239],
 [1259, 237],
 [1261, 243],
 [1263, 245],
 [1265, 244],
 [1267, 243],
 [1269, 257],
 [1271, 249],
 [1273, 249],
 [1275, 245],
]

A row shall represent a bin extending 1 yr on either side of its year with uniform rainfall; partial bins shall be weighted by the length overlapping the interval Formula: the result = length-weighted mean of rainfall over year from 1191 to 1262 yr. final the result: 243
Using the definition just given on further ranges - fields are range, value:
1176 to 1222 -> 248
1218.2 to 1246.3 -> 242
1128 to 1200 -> 239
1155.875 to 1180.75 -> 247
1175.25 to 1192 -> 254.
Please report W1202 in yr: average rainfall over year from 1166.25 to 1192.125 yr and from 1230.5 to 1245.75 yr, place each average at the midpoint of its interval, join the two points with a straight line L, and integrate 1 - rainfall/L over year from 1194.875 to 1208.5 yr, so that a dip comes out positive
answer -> 0.2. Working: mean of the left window 254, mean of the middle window 245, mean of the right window 242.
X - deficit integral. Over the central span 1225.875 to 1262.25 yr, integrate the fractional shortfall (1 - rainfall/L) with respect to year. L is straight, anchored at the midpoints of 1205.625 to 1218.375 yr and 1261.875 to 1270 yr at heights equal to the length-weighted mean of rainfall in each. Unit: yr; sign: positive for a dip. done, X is 0.5 yr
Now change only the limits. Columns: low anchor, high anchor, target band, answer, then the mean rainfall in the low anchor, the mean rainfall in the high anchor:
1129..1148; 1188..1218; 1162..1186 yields -1.7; 225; 246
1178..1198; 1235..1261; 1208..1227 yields 0.4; 253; 240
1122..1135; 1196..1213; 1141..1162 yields 2.5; 247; 244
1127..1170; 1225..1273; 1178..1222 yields -2.2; 228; 243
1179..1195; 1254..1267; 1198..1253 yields 1.0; 253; 241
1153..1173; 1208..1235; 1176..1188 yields -0.8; 238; 243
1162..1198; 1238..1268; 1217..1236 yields 0.1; 253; 241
